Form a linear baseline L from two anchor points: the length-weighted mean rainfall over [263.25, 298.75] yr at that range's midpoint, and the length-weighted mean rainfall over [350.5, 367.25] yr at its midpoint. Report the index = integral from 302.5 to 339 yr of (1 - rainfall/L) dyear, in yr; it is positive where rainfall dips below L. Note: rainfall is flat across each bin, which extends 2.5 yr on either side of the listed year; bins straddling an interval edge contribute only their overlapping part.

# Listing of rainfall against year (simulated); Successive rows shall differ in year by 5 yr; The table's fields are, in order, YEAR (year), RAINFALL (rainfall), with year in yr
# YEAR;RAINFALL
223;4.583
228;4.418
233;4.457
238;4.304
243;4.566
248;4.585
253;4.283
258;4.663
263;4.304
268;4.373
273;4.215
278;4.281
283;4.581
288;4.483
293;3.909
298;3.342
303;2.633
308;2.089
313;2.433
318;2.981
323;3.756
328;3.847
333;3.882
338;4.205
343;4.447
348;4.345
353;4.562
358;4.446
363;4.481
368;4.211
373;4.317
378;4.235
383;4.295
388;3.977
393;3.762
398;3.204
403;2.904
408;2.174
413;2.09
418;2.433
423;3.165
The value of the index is 9.5 yr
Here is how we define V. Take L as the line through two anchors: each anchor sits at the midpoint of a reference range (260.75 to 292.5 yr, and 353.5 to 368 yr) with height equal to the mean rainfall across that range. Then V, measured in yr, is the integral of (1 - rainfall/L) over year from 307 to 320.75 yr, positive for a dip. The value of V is 5.7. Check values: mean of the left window 4.34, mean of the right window 4.43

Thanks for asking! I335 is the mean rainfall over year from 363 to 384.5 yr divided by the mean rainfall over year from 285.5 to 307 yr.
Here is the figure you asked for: 1.23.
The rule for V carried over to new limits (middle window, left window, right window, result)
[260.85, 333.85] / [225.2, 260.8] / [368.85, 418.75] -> 7.6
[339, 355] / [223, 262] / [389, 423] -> -4.6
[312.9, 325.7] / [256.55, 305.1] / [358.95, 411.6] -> 2.5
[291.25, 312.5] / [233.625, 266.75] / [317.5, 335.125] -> 5.6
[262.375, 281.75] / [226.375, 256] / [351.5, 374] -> 0.5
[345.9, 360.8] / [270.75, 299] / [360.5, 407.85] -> -1.9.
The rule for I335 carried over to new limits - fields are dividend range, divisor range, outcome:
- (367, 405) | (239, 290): 0.87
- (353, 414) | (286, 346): 1.07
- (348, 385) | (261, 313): 1.16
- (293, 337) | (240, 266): 0.72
